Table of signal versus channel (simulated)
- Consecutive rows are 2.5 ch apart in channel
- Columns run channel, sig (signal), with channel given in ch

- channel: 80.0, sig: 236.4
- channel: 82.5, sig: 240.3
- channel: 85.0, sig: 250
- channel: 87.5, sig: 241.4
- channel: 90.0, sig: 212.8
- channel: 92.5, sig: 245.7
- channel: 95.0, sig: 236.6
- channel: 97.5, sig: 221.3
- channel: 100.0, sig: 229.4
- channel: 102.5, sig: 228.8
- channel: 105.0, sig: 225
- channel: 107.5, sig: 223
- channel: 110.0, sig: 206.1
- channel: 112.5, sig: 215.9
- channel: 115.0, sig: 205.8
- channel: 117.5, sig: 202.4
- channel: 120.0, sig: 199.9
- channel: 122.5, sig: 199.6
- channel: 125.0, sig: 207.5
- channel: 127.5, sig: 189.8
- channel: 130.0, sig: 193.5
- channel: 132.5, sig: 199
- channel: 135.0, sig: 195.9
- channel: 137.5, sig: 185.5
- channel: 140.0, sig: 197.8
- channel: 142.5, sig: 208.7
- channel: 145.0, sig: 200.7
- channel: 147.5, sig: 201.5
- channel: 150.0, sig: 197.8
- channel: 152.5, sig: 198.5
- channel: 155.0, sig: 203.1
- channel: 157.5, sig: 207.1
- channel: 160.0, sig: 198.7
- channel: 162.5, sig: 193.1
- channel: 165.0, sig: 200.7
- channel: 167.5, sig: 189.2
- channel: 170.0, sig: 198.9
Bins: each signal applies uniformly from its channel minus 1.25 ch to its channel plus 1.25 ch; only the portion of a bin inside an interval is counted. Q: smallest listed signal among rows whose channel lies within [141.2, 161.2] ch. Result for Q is 197.8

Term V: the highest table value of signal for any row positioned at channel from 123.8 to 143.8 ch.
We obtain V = 208.7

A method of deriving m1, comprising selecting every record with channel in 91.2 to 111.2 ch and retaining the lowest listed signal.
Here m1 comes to 206.1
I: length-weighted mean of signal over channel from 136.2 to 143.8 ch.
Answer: 197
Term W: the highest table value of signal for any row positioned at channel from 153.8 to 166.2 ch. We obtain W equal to 207.1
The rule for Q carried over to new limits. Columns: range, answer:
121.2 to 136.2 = 189.8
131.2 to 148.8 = 185.5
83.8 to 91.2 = 212.8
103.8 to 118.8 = 202.4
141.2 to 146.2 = 200.7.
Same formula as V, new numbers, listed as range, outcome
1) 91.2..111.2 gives 245.7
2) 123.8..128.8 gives 207.5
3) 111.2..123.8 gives 215.9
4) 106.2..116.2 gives 223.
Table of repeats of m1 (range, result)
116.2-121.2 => 199.9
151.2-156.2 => 198.5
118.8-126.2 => 199.6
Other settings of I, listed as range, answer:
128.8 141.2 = 194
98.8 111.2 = 222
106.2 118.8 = 211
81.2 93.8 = 238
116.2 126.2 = 202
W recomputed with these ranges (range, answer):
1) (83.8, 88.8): 250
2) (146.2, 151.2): 201.5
